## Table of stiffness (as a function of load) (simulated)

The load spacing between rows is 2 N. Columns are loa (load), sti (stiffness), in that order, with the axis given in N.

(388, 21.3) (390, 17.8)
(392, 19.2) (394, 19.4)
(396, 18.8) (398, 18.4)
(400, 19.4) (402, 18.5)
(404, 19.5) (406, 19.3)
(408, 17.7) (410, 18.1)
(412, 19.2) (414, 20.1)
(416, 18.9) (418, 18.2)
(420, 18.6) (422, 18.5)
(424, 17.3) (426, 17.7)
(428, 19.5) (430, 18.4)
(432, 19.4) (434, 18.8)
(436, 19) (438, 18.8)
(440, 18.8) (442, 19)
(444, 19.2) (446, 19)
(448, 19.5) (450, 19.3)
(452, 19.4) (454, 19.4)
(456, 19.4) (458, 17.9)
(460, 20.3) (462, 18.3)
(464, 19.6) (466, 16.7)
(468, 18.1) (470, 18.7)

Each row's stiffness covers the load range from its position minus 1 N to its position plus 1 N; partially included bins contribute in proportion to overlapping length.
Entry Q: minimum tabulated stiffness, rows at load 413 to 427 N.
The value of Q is 17.3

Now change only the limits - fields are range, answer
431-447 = 18.8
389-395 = 17.8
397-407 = 18.4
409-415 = 18.1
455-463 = 17.9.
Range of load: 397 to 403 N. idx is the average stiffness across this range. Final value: 18.8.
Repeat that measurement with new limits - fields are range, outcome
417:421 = 18.4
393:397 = 19.1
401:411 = 18.6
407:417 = 18.8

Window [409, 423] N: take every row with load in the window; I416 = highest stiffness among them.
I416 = 20.1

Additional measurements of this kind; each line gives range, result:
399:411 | 19.5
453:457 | 19.4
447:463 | 20.3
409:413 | 19.2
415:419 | 18.9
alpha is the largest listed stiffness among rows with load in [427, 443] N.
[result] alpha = 19.5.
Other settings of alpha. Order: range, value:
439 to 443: 19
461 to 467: 19.6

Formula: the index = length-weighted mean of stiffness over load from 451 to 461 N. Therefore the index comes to 19.3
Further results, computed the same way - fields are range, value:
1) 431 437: 19.1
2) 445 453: 19.3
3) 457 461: 19.1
